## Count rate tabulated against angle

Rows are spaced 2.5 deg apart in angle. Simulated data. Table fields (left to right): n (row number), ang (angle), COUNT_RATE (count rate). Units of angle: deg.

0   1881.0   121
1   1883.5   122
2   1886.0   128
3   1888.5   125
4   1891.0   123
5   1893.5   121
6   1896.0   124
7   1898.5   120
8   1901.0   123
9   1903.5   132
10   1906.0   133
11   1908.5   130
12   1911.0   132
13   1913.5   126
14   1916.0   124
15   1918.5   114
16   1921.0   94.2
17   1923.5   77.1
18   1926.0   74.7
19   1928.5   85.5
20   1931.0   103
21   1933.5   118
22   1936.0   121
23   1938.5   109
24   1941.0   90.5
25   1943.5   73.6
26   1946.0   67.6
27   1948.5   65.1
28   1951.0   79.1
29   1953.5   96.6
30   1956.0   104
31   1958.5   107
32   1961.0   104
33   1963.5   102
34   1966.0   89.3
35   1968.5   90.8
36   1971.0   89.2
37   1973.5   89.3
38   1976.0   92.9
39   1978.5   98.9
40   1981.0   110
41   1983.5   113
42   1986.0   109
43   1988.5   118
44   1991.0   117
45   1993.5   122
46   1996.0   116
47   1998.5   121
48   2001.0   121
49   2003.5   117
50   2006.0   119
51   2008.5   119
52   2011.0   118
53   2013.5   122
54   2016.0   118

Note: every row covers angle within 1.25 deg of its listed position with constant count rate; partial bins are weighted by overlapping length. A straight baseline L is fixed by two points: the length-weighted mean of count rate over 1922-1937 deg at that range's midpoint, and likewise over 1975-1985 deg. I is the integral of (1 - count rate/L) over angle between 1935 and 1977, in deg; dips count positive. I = 3.4 deg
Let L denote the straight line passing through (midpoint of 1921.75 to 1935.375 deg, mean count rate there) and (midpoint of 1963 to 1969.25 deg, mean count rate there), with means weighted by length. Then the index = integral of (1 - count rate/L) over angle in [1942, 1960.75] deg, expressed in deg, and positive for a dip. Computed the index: 1.5 deg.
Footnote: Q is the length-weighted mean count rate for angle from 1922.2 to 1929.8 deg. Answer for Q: 79.4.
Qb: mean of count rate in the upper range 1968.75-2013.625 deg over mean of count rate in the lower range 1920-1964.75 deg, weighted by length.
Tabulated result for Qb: 1.20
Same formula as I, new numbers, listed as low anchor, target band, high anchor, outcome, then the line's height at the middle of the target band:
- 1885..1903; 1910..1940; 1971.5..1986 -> 2.4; 115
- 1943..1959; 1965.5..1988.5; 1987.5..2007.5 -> 1.0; 104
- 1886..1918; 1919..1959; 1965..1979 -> 5.8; 108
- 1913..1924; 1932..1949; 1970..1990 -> 2.0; 106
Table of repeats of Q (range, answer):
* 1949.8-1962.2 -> 98.2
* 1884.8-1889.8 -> 126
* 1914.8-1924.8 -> 102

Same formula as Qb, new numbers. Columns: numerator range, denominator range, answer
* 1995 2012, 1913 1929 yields 1.20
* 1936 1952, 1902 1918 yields 0.65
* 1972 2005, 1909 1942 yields 1.05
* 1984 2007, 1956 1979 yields 1.22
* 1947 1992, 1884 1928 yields 0.84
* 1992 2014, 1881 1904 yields 0.96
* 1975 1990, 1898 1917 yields 0.84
